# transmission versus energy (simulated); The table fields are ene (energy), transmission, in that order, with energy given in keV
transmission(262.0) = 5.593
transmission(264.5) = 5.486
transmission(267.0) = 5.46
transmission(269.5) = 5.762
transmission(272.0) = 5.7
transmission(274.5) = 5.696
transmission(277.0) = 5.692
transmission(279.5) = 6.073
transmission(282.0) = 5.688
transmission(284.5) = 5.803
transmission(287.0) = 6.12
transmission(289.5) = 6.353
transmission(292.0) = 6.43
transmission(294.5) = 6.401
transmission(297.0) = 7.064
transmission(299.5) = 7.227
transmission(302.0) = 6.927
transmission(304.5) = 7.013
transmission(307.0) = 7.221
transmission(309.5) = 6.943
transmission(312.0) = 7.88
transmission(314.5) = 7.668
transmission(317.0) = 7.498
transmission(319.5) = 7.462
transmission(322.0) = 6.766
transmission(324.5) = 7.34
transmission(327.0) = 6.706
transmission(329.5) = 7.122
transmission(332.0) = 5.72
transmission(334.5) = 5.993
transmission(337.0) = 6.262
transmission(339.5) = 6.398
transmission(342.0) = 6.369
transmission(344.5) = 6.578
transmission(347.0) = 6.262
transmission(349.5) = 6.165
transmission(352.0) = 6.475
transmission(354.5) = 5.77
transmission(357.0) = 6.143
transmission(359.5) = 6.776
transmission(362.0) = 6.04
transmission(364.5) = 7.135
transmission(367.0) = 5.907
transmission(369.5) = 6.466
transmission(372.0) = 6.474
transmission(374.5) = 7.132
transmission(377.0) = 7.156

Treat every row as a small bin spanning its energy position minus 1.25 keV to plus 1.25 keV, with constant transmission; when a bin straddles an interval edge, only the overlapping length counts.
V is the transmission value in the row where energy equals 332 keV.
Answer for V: 5.72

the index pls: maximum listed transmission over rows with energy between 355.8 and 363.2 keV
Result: 6.776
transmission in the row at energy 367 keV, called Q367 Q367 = 5.907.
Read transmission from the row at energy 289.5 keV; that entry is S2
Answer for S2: 6.353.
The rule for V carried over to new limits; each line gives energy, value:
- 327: 6.706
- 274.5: 5.696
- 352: 6.475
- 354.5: 5.77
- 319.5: 7.462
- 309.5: 6.943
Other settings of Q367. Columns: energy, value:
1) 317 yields 7.498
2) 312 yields 7.88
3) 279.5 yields 6.073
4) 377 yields 7.156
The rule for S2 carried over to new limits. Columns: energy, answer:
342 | 6.369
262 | 5.593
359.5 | 6.776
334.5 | 5.993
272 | 5.7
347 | 6.262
